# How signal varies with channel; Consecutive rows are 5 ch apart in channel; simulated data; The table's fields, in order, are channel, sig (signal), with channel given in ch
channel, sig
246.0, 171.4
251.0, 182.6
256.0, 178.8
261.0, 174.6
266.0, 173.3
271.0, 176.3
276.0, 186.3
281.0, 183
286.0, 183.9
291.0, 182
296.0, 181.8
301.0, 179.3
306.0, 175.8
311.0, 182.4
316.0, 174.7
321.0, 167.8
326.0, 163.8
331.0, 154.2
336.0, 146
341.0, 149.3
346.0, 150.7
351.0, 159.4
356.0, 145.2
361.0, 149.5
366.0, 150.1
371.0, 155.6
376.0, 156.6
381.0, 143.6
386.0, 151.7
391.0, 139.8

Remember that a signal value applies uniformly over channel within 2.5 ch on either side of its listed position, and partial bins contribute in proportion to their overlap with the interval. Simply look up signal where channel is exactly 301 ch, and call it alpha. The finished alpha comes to 179.3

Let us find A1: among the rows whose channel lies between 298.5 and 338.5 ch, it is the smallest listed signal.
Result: 146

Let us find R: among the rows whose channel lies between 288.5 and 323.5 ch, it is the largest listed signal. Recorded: 182.4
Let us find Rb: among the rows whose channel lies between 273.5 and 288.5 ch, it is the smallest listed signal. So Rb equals 183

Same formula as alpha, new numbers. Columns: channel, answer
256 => 178.8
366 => 150.1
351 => 159.4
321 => 167.8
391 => 139.8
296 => 181.8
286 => 183.9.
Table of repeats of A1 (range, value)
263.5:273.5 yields 173.3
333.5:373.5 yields 145.2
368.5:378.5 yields 155.6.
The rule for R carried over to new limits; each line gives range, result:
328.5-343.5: 154.2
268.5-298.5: 186.3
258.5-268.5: 174.6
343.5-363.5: 159.4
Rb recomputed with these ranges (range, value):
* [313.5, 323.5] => 167.8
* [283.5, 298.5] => 181.8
